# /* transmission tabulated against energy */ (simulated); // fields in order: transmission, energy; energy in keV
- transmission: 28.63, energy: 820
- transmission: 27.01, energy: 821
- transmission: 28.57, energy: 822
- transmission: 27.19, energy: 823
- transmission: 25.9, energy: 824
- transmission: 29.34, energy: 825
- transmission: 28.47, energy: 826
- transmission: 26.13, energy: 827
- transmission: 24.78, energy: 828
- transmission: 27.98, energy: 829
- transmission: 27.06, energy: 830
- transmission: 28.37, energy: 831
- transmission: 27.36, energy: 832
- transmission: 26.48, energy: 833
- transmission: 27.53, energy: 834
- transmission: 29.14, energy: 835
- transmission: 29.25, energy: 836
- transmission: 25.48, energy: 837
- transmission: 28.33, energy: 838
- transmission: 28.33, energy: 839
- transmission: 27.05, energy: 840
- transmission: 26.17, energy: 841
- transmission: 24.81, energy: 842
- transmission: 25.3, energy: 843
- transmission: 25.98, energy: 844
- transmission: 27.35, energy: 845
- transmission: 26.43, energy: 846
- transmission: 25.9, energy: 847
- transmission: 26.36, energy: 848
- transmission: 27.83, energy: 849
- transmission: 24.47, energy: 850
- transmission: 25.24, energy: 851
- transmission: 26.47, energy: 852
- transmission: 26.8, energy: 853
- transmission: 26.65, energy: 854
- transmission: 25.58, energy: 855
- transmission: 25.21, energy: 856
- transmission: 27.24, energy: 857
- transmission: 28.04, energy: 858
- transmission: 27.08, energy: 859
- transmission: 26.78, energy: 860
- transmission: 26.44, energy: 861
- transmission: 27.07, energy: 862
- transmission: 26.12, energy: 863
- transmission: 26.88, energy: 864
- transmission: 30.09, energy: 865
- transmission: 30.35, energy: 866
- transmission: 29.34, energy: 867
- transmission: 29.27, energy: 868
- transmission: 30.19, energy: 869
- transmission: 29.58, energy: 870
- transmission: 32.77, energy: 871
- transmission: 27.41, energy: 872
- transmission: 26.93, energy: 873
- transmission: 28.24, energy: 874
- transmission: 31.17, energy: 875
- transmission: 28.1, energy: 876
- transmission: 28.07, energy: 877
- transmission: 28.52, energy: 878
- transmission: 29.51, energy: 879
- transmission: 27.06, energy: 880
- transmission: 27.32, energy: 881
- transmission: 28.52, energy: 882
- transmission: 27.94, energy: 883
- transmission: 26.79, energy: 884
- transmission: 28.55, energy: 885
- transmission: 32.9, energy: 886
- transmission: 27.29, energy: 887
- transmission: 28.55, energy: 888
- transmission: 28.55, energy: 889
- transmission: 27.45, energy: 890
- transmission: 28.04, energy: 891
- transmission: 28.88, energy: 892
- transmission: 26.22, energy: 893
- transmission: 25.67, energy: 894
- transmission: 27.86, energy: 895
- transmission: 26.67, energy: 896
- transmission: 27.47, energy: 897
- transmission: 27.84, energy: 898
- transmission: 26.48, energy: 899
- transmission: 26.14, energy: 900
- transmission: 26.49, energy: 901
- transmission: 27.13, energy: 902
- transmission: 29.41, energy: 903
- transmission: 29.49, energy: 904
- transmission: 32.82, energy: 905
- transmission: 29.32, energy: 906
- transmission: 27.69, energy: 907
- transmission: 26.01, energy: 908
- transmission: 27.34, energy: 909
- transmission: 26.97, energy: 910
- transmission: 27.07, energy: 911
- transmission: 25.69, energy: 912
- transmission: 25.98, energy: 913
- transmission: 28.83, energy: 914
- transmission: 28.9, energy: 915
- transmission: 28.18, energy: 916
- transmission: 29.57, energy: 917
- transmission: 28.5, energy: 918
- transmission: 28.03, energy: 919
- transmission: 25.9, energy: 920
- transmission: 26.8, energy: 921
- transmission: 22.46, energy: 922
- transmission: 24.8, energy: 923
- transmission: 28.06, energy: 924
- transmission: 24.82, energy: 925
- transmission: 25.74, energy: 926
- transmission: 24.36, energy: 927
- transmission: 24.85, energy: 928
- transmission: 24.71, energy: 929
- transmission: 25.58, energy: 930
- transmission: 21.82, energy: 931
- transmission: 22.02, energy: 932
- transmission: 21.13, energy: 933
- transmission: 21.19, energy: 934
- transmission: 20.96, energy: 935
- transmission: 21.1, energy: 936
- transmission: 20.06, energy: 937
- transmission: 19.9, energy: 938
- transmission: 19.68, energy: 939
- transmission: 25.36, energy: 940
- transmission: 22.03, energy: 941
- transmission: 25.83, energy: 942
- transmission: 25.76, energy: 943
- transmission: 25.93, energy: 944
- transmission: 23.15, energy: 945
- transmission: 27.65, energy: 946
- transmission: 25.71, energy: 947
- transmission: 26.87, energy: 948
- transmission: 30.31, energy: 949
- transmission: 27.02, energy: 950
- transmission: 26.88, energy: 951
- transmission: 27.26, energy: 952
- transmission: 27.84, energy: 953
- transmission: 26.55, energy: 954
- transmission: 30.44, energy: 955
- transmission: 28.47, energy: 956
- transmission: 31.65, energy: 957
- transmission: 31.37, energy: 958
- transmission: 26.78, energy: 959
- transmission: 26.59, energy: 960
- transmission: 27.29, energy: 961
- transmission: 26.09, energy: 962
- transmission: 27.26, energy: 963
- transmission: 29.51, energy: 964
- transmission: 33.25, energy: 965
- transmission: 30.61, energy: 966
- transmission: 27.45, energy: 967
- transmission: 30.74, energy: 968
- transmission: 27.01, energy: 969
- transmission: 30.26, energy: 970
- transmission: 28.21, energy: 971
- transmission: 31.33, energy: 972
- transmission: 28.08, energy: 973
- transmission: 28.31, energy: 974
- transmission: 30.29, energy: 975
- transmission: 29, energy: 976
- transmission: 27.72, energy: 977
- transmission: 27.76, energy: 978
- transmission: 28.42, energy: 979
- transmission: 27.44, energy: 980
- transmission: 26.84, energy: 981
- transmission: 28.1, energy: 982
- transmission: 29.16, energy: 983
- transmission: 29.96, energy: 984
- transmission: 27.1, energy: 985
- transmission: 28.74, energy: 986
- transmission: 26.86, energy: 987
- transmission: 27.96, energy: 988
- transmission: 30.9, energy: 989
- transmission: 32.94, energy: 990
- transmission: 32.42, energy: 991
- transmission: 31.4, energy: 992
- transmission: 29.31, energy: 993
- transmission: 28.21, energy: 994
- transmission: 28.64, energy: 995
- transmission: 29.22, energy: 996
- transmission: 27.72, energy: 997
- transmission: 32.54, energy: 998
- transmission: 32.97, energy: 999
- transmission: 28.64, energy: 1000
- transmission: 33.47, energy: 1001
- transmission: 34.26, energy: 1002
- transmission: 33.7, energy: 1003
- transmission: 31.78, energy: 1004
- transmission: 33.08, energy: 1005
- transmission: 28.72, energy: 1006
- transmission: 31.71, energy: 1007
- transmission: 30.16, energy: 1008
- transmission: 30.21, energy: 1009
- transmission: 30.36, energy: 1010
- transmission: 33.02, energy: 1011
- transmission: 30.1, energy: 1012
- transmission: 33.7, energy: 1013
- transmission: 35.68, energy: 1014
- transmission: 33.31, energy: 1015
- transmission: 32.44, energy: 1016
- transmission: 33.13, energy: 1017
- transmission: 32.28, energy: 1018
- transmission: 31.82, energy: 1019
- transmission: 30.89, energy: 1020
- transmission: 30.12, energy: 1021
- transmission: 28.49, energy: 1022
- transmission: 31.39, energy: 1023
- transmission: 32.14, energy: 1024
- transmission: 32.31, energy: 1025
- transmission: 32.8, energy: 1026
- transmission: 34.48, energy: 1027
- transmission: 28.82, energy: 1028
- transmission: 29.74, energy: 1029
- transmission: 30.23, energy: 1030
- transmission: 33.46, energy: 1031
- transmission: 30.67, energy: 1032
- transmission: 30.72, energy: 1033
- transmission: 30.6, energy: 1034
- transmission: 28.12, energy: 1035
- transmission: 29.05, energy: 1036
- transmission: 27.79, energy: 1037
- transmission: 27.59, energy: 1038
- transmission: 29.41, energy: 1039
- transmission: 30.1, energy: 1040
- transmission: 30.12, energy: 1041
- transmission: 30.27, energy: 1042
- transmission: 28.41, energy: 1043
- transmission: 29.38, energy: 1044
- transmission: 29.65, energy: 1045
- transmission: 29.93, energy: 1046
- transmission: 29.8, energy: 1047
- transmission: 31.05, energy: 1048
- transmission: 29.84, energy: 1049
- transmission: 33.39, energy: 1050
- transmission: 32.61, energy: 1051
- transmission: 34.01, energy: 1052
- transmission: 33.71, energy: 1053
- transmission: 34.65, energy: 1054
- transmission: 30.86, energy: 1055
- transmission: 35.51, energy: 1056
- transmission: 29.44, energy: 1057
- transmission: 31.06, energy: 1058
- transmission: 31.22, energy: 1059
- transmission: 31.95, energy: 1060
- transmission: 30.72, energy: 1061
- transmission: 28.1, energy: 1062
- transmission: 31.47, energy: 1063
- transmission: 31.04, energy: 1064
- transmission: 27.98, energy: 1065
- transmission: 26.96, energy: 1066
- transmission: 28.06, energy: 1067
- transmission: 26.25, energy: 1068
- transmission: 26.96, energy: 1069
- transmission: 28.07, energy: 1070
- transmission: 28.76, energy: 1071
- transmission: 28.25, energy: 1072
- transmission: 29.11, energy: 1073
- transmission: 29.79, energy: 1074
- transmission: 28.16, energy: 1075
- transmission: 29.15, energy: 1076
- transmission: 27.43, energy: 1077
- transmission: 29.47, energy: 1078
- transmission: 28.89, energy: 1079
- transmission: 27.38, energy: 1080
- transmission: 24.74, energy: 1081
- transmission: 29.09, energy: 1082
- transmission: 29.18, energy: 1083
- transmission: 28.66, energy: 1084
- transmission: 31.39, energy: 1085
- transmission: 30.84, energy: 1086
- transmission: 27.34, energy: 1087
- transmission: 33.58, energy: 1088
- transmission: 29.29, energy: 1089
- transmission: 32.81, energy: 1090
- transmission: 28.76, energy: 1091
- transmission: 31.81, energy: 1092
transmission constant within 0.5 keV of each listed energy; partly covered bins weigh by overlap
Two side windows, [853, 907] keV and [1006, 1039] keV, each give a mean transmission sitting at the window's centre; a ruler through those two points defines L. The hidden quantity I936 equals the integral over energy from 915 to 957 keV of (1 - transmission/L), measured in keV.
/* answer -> 5.7 keV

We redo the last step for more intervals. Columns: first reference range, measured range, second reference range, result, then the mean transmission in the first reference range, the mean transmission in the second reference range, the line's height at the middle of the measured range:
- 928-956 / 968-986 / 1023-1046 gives -1.2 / 24.6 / 30.3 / 26.8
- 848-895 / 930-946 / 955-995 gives 3.3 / 27.9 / 29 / 28.6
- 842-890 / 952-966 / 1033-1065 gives 0.2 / 27.7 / 30.6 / 29.2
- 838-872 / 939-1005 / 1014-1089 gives 0.8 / 27.3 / 30.2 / 29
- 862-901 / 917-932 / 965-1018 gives 1.8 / 28.2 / 30.3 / 29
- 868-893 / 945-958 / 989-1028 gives 1.0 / 28.6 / 31.5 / 30.2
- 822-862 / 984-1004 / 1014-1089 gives -0.7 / 26.9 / 30.2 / 29.3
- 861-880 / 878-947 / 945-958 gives 5.1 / 28.8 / 28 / 28.4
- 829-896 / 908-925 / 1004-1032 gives 1.2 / 27.6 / 31.6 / 29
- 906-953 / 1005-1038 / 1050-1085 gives -3.4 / 25.4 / 29.7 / 28.3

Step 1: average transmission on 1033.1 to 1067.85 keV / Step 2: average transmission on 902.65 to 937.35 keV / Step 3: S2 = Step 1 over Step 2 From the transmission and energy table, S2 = 1.17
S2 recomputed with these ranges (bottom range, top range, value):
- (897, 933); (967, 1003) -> 1.11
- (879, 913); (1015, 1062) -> 1.11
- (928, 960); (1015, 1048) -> 1.21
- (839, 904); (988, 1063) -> 1.13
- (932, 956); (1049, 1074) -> 1.23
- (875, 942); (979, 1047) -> 1.15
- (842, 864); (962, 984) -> 1.09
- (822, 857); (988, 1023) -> 1.17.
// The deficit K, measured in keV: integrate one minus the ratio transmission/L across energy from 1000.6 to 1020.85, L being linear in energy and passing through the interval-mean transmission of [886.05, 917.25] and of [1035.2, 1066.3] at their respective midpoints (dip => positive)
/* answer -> -1.59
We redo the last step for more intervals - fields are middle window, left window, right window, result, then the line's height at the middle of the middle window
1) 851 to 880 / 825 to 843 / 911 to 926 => -1.0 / 27.1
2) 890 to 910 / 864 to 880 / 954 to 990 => 0.9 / 29.1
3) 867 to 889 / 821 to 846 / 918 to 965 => -1.9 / 26.5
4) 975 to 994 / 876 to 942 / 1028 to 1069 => -0.3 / 28.5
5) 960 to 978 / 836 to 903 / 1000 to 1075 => 0.4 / 29.5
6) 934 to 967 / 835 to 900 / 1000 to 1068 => 3.4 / 29.3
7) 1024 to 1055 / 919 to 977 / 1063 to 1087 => -3.2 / 27.9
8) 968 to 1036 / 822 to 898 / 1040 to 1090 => -3.0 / 29.2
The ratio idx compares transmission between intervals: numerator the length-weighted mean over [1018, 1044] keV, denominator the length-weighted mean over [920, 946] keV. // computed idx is 1.29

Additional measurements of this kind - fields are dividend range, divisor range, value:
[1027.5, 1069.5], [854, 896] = 1.08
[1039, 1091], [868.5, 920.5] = 1.06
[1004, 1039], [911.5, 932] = 1.19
